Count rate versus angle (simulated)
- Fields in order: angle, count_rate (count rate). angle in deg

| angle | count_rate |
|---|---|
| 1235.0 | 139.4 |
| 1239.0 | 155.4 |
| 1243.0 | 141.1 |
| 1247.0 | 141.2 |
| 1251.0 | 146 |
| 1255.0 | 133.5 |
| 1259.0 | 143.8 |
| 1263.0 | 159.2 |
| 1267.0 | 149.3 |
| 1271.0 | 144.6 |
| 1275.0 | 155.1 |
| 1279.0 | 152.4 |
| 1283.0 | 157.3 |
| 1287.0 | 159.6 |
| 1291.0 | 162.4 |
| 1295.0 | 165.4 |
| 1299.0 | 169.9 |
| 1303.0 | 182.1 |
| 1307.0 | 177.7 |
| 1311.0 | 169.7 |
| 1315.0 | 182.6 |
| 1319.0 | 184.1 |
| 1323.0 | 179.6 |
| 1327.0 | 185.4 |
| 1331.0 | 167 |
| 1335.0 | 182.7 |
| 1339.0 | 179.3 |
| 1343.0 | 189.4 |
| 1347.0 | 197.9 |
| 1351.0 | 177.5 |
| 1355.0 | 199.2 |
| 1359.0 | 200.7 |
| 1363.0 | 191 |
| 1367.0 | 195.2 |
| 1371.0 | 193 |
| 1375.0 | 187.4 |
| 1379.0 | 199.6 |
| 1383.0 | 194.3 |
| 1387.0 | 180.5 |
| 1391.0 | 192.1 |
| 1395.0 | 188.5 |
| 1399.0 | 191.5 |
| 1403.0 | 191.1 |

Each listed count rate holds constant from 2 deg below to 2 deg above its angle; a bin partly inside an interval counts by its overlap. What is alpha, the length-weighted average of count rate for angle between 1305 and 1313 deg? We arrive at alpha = 174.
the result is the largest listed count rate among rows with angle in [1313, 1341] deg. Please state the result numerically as 185.4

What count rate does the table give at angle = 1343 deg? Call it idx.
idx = 189.4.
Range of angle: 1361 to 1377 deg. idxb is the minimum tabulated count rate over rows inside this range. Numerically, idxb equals 187.4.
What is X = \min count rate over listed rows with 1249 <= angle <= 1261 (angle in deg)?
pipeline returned 133.5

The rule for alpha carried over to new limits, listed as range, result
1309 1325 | 179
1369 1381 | 193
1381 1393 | 189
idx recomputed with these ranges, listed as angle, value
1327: 185.4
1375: 187.4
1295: 165.4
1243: 141.1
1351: 177.5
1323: 179.6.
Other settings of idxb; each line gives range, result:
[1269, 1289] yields 144.6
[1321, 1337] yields 167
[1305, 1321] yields 169.7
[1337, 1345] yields 179.3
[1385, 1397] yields 180.5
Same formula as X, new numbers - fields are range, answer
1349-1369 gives 177.5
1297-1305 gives 169.9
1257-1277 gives 143.8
